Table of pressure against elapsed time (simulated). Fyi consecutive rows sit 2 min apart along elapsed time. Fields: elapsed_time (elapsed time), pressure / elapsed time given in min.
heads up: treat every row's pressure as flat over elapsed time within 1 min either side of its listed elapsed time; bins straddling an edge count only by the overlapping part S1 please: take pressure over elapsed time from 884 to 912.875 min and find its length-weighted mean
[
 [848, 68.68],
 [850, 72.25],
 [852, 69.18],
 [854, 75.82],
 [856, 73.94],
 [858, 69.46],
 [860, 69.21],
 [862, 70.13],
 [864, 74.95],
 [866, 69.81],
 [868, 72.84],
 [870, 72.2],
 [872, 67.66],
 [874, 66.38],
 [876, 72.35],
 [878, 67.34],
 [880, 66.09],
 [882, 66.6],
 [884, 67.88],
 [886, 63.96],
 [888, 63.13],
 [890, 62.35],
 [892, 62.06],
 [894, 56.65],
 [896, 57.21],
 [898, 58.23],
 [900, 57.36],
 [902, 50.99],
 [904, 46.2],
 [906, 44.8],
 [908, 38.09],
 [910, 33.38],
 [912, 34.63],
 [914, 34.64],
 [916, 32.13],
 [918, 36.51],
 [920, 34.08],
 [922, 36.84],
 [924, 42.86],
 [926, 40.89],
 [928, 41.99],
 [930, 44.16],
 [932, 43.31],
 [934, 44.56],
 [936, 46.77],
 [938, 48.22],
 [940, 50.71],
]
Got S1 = 52.7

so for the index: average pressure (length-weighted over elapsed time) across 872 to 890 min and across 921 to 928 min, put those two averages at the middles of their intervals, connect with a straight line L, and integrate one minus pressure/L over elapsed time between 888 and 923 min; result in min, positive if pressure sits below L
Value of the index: 4.2 min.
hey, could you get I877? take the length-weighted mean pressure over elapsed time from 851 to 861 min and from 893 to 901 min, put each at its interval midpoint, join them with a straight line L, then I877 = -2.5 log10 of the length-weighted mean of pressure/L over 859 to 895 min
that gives -0.05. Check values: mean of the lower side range 71.5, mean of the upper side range 57.4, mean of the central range 67.3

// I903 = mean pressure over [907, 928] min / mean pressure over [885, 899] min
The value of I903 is 0.61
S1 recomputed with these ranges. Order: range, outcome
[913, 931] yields 38.2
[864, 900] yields 65.5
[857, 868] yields 70.9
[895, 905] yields 54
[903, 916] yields 38.1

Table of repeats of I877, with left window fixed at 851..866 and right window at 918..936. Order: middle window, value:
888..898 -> -0.06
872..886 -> -0.08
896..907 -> 0.01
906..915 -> 0.32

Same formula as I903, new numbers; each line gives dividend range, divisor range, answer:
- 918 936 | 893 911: 0.84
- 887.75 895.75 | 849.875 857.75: 0.83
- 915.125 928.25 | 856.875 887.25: 0.55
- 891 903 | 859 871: 0.80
